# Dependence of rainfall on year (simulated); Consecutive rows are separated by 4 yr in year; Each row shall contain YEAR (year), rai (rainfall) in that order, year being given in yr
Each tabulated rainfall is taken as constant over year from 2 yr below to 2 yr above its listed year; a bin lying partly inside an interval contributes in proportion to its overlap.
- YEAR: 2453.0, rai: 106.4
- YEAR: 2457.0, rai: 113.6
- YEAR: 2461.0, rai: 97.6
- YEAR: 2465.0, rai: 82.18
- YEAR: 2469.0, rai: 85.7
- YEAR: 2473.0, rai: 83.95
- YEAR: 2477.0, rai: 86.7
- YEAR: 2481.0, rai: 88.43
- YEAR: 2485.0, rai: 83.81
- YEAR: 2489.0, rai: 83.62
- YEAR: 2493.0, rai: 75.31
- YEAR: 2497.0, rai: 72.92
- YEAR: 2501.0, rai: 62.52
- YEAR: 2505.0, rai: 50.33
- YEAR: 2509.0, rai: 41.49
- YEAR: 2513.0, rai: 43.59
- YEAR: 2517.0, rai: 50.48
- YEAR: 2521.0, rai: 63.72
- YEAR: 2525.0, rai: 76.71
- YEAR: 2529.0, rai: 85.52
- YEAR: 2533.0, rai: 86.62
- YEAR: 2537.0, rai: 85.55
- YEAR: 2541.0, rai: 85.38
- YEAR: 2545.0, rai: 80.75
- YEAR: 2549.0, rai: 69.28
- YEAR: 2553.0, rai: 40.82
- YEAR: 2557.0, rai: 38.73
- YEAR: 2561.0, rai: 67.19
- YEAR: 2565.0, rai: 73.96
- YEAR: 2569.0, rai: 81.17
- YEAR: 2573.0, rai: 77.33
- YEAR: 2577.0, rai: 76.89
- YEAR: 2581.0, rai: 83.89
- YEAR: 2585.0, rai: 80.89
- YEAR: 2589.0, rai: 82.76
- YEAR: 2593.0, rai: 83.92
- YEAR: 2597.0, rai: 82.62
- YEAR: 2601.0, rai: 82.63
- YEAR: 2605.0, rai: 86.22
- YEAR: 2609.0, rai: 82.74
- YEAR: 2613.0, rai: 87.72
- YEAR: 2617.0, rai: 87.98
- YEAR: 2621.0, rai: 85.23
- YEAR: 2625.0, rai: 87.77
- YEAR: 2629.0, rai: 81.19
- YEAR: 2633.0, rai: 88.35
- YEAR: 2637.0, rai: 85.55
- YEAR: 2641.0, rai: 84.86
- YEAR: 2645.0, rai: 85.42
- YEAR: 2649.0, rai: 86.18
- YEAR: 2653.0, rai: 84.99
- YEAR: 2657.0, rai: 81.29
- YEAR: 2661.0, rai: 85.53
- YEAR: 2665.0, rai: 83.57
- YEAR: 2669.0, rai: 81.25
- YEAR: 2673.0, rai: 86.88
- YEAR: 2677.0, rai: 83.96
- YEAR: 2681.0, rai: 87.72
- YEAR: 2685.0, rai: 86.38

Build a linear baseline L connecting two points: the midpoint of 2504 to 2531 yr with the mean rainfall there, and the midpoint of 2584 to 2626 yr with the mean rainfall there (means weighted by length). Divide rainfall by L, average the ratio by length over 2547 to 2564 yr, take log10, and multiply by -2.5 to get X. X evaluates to 0.262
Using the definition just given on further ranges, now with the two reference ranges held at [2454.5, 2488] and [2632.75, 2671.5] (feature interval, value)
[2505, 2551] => 0.27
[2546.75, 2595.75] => 0.21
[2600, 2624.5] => 0.00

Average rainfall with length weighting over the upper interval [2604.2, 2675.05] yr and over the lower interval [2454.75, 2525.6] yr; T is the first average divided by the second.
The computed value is 1.14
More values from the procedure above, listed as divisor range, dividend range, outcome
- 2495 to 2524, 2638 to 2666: 1.52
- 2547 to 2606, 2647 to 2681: 1.15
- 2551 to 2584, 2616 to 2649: 1.26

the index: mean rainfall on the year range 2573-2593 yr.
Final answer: 81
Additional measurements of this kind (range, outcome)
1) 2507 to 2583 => 68.9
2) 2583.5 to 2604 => 82.8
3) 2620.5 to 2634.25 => 85.5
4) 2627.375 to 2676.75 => 84.6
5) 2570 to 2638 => 83.7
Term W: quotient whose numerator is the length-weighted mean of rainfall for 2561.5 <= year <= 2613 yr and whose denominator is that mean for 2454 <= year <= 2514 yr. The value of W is 1.0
